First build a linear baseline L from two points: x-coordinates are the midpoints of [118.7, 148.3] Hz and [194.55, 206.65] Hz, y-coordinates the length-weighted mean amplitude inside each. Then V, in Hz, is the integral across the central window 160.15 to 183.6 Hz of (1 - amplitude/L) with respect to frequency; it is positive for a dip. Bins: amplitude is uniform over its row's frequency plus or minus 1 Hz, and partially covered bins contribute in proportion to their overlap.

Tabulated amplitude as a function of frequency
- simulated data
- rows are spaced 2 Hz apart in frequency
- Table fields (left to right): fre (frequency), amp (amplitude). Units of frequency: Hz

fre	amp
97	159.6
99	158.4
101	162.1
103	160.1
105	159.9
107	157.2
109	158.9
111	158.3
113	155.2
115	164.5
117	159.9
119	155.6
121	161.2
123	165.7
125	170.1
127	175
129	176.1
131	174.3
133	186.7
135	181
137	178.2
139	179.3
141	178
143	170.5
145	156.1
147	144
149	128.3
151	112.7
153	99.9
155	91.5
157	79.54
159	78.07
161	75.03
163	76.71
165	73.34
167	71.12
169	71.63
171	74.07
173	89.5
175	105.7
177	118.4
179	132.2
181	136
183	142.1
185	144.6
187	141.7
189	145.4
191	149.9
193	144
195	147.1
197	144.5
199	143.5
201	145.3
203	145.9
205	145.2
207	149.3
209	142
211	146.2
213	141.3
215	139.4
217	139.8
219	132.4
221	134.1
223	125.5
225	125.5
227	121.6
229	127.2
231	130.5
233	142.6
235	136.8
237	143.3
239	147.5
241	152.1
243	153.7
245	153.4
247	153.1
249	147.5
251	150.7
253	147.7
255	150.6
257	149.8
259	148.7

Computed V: 8.9 Hz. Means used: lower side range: 170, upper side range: 145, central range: 96.5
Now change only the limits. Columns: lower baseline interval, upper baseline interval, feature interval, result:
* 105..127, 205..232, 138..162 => 4.5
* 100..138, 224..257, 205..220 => 0.7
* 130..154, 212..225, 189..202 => -0.4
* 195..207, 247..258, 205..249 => 2.2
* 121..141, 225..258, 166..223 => 9.4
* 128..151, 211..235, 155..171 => 8.2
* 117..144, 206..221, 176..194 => 1.5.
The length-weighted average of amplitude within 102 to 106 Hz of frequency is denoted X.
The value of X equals 160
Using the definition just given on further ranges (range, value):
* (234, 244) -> 147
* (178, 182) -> 134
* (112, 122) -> 159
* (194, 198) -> 146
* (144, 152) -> 135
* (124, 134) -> 176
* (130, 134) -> 180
